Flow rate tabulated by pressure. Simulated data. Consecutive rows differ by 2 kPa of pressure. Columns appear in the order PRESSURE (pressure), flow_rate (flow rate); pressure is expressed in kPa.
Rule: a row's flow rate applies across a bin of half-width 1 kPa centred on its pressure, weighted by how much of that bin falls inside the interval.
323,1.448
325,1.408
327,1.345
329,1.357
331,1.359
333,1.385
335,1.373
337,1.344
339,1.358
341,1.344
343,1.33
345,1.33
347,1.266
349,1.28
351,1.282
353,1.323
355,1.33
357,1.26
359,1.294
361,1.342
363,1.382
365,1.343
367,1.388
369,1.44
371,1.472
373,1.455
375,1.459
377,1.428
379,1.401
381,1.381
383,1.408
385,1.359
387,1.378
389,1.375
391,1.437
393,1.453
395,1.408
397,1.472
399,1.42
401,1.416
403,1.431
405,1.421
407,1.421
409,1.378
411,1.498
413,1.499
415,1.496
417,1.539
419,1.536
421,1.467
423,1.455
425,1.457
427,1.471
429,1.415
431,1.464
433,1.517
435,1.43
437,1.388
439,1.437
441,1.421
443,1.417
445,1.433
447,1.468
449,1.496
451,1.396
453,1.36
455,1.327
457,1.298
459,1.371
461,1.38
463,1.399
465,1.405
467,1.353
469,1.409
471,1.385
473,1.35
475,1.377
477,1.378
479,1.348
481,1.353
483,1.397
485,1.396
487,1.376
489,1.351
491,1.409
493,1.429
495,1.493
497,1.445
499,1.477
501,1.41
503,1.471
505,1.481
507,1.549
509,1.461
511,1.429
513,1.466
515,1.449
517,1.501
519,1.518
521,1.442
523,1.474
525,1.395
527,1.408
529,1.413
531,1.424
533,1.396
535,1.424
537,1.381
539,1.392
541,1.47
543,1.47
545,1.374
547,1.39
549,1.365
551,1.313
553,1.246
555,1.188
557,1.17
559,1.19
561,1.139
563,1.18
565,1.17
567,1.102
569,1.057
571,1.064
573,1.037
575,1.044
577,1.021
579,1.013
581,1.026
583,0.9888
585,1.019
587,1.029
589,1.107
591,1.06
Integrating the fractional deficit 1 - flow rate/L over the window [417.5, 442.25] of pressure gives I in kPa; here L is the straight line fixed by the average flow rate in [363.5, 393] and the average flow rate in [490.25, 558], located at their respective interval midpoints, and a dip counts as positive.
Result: -0.8 kPa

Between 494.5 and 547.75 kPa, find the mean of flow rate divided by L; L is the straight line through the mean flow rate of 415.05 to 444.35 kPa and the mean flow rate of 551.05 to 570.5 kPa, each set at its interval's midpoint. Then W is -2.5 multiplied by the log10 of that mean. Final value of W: -0.15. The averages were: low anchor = 1.46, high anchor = 1.17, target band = 1.44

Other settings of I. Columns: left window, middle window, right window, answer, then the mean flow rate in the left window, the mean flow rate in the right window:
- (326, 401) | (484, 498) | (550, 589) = -2.4 kPa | 1.37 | 1.11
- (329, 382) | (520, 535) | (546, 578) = -2.8 kPa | 1.36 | 1.17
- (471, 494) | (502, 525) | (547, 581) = -3.2 kPa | 1.38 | 1.15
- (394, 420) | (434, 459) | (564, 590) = -0.8 kPa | 1.46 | 1.05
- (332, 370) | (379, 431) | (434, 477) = -2.8 kPa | 1.34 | 1.39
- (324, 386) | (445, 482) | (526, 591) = -2.8 kPa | 1.36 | 1.22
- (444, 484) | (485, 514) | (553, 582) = -3.5 kPa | 1.38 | 1.11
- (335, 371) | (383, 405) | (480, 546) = -0.9 kPa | 1.34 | 1.43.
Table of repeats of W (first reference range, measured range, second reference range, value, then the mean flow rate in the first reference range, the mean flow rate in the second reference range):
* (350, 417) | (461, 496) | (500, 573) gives -0.01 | 1.4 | 1.35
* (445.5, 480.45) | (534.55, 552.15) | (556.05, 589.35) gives -0.20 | 1.38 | 1.08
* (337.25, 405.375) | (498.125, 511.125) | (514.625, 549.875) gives -0.04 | 1.38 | 1.43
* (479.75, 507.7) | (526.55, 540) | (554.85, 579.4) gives -0.12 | 1.43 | 1.11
